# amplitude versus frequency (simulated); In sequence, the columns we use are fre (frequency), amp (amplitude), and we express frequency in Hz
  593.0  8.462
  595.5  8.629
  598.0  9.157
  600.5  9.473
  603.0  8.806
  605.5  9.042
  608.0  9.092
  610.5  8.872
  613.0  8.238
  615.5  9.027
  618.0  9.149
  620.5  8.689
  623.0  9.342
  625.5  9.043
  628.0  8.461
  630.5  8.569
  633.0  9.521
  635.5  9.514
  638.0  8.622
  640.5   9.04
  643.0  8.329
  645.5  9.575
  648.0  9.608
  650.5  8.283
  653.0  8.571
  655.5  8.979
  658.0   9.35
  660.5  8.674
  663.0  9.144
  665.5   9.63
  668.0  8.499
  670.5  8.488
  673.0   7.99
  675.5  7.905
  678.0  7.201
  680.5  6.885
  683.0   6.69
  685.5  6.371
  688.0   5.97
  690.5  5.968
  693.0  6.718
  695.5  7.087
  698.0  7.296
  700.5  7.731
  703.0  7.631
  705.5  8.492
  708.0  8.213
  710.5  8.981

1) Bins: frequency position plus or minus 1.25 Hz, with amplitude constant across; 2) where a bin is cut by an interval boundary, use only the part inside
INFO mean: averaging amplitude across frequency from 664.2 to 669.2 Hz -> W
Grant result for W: 9.07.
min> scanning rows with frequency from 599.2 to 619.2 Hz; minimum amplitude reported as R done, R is 8.238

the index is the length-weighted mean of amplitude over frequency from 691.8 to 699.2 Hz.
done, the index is 7.03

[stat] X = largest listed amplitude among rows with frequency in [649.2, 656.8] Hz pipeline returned 8.979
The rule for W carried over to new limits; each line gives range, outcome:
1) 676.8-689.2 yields 6.62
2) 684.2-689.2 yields 6.18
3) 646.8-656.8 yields 8.86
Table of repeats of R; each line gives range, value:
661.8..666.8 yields 9.144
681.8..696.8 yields 5.968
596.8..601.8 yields 9.157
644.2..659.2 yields 8.283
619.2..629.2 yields 8.461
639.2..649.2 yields 8.329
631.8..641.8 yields 8.622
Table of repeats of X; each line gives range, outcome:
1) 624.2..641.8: 9.521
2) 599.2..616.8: 9.473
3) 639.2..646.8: 9.575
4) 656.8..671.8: 9.63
